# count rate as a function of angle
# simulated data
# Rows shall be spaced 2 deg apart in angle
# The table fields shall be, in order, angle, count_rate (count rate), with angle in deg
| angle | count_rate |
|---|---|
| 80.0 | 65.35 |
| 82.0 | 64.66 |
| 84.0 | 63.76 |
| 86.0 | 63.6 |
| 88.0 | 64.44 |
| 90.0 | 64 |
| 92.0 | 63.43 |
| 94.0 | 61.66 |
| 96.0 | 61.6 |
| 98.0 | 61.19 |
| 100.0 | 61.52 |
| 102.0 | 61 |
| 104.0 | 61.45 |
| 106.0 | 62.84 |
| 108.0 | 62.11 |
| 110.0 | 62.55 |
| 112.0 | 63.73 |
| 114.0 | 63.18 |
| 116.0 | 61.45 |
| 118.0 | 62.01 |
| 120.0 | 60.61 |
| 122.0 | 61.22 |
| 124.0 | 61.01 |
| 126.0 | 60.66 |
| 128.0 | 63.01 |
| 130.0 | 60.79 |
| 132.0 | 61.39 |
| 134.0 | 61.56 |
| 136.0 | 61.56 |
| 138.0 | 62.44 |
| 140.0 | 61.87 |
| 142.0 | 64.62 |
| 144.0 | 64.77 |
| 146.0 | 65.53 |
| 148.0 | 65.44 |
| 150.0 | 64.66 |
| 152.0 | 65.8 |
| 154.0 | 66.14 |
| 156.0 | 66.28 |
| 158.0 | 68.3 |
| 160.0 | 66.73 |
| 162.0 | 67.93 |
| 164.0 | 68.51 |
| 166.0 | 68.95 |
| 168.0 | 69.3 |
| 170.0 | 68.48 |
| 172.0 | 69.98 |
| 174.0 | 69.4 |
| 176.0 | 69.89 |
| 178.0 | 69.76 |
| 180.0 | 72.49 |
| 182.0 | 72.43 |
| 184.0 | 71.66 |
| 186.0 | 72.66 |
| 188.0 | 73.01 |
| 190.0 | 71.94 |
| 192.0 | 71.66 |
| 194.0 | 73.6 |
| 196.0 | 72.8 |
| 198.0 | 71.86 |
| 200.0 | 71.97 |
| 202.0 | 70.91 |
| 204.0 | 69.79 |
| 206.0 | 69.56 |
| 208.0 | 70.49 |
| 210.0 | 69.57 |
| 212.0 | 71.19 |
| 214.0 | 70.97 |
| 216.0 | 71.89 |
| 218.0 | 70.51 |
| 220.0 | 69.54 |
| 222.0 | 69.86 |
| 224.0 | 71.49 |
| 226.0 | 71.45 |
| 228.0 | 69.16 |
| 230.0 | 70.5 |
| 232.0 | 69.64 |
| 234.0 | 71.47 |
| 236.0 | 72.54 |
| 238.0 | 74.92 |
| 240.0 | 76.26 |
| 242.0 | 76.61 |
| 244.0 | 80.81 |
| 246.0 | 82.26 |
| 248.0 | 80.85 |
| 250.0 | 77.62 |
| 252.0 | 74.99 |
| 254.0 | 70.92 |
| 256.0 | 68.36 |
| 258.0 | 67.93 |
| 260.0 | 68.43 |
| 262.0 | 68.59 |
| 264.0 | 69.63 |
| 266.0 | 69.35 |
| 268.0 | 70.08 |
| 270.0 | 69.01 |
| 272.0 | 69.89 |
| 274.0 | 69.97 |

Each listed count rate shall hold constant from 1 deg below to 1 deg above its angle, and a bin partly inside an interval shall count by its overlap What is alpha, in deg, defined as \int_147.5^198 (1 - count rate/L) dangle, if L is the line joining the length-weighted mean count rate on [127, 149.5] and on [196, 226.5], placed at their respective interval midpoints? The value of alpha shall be -2.2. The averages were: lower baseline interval 63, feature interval 69.6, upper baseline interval 70.8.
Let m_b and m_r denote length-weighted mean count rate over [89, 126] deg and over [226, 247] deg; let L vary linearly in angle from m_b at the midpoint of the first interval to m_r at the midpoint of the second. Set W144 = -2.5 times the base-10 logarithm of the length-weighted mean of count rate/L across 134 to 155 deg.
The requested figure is 0.02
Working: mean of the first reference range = 62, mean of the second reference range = 74.3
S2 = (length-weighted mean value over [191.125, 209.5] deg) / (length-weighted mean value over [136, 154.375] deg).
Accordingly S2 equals 1.11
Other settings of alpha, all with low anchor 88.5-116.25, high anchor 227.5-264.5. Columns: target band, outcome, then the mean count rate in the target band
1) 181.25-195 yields -0.7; 72.4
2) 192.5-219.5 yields -0.3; 71.1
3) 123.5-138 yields 0.7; 61.5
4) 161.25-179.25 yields -0.4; 69.2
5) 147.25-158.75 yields 0.0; 66.1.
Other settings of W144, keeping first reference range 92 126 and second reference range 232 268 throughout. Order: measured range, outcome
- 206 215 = 0.00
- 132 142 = 0.04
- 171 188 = -0.06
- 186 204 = -0.05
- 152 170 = -0.03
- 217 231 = 0.01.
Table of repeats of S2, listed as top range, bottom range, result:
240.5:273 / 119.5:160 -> 1.15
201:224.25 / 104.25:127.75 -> 1.14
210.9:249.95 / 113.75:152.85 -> 1.17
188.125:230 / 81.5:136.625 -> 1.14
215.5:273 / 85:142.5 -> 1.16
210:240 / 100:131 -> 1.15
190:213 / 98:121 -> 1.15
